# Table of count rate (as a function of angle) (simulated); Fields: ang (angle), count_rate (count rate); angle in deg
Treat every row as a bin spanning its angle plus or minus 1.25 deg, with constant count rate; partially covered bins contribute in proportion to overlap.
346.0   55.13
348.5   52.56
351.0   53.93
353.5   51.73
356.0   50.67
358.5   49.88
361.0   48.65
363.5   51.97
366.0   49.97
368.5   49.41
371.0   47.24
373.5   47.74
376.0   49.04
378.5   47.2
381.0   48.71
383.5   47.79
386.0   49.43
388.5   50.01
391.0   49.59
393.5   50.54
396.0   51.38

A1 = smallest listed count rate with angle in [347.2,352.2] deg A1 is 52.56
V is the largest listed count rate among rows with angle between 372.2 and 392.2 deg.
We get 50.01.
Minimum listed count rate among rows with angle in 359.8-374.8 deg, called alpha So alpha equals 47.24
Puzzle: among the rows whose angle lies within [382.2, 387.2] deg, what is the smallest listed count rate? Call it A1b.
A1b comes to 47.79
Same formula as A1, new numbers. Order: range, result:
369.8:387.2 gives 47.2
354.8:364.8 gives 48.65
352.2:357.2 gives 50.67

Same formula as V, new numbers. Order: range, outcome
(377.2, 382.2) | 48.71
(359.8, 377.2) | 51.97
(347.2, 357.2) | 53.93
